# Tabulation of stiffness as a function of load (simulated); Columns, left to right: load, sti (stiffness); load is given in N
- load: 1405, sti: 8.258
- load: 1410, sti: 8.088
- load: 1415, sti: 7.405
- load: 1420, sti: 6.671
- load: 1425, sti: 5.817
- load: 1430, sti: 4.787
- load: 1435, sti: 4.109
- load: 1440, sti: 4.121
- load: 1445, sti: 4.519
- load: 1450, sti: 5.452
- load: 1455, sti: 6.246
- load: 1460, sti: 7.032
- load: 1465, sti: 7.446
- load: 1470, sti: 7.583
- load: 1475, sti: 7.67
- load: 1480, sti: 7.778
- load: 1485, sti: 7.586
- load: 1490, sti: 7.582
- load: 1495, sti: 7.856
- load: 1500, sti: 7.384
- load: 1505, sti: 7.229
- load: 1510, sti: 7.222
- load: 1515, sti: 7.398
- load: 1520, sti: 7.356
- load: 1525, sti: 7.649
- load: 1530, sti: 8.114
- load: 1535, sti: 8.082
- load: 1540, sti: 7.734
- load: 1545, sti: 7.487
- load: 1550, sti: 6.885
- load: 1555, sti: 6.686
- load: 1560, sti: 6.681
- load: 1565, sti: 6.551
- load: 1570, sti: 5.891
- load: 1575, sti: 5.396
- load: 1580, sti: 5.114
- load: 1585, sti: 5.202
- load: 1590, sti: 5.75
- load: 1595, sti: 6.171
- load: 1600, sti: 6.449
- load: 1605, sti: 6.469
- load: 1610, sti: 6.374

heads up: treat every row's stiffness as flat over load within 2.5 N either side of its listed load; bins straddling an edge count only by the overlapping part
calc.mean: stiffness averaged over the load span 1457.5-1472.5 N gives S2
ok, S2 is 7.35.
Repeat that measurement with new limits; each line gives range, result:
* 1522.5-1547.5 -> 7.81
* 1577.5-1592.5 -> 5.36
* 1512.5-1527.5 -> 7.47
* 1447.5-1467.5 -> 6.54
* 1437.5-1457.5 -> 5.08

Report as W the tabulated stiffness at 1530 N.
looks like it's 8.114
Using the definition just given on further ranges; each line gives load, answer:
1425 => 5.817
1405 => 8.258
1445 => 4.519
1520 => 7.356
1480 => 7.778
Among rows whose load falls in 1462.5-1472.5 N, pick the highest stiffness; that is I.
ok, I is 7.583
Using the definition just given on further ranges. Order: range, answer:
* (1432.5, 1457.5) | 6.246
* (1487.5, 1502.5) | 7.856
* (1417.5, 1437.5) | 6.671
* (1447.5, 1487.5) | 7.778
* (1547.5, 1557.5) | 6.885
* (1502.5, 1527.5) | 7.649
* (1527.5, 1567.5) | 8.114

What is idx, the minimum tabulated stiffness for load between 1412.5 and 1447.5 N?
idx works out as 4.109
